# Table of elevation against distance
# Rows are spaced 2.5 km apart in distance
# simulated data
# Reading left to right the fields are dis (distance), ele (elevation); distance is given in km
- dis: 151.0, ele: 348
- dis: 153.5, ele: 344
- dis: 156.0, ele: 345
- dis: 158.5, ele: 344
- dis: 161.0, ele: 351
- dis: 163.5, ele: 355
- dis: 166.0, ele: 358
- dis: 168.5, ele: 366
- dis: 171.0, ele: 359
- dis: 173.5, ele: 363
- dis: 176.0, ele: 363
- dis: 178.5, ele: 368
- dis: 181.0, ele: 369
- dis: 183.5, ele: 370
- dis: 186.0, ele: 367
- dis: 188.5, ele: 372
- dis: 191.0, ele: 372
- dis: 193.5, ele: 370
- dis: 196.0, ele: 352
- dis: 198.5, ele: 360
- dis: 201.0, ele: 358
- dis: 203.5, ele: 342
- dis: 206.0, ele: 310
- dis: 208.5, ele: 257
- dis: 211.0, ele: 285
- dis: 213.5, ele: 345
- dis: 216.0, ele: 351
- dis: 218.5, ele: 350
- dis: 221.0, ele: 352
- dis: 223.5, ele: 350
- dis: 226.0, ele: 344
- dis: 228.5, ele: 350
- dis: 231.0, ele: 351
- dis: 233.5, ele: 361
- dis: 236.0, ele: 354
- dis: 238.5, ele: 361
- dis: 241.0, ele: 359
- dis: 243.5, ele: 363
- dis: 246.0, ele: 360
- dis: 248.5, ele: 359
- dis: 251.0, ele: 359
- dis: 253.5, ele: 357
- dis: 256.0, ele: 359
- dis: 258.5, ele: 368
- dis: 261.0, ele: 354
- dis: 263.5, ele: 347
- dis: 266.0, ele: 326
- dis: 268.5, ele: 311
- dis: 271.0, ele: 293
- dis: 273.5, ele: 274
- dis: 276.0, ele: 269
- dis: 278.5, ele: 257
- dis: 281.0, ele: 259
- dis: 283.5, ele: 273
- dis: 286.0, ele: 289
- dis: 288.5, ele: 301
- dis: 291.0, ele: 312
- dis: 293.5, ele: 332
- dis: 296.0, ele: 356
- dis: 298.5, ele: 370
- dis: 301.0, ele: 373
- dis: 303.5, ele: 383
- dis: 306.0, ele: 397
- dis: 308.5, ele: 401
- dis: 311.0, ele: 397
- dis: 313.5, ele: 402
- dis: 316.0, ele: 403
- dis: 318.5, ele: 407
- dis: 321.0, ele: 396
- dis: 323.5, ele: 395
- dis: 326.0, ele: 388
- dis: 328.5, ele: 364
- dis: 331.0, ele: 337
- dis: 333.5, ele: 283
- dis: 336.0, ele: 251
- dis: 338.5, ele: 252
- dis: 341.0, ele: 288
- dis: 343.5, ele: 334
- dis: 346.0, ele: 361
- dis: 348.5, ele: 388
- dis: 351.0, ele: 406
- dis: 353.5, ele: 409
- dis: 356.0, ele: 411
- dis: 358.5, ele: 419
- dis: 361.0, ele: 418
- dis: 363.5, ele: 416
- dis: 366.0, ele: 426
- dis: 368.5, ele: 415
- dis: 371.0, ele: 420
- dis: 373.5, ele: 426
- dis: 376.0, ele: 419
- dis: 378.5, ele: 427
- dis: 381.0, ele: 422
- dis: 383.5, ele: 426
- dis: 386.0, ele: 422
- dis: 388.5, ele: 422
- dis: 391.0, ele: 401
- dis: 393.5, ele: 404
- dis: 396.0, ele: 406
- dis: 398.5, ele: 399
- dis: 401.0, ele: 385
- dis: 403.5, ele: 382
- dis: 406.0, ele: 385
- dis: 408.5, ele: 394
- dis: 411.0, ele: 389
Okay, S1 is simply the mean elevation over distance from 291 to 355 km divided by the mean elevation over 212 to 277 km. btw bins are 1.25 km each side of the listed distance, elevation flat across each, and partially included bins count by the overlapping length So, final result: 1.05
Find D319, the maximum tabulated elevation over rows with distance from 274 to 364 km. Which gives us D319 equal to 419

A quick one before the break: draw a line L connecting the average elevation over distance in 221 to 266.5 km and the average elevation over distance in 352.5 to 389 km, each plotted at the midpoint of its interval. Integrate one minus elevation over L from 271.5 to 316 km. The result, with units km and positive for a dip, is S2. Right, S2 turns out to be 5.6 km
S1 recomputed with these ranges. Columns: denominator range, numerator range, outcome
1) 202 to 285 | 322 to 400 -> 1.17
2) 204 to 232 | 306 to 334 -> 1.15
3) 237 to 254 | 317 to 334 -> 1.03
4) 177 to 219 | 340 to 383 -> 1.16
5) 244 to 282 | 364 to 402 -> 1.28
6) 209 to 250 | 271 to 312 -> 0.94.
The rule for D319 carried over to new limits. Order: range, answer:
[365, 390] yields 427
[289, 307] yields 397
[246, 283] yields 368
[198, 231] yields 360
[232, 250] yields 363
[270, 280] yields 293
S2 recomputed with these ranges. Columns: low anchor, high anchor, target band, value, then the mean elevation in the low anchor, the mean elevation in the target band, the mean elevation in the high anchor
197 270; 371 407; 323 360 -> 3.6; 345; 352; 410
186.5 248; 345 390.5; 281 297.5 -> 3.1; 347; 308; 414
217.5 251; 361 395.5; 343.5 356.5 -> 0.6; 355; 388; 419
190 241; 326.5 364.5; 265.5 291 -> 4.7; 344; 285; 356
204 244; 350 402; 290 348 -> 4.4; 340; 356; 414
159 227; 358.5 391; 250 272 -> 2.0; 350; 342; 421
